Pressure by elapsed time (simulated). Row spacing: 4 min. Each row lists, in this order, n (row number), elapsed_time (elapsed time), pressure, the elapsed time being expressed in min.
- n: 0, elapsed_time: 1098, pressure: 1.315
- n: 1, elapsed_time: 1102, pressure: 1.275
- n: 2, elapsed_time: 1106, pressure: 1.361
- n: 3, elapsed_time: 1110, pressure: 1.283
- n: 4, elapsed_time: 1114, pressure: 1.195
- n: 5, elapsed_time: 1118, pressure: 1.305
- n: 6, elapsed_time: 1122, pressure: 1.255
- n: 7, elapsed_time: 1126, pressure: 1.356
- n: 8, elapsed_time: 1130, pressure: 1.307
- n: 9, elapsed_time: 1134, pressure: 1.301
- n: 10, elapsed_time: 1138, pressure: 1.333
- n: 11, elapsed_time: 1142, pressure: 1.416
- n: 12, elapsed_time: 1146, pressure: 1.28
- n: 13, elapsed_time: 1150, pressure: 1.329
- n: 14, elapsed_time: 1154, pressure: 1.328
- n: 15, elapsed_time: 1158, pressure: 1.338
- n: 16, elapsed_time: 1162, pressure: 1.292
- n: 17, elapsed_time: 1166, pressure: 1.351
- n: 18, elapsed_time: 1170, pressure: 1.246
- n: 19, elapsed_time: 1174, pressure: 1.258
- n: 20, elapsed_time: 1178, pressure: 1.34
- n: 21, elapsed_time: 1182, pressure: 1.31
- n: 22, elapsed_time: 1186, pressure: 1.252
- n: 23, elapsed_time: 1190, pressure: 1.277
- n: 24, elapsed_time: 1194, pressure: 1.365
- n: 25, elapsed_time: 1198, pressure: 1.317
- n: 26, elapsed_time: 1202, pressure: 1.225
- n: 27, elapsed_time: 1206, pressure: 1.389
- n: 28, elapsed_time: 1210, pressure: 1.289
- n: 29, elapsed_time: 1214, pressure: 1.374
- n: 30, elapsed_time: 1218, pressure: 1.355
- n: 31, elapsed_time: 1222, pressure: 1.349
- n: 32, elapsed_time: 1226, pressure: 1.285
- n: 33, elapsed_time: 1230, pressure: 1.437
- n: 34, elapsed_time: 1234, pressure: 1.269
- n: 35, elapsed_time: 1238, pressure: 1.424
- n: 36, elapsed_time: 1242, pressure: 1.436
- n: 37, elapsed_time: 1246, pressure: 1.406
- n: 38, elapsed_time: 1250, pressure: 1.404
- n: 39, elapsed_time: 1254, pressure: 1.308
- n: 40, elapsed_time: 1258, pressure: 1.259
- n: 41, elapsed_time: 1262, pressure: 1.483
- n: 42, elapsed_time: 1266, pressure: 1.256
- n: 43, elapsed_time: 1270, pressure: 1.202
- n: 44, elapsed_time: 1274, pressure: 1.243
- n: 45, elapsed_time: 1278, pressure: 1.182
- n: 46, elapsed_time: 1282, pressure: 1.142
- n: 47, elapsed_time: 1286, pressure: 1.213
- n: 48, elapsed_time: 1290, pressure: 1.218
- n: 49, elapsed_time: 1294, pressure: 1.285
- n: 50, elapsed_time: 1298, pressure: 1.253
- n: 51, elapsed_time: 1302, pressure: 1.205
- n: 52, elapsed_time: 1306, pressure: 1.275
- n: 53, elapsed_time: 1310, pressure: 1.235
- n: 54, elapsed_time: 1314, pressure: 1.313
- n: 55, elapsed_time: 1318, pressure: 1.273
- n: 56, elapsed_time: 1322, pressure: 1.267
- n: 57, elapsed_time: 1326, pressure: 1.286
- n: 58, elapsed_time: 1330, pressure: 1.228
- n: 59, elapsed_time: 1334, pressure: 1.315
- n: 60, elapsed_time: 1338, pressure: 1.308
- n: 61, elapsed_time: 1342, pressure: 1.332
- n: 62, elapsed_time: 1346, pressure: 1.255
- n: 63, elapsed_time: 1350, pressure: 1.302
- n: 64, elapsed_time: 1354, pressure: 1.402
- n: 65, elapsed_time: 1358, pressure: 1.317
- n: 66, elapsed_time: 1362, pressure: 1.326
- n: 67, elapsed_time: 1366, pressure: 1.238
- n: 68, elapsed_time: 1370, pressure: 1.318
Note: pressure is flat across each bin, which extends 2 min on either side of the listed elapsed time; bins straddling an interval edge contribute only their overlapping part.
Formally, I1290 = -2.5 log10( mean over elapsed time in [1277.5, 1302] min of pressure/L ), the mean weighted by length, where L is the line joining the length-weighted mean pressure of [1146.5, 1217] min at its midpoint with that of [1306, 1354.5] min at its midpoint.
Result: 0.07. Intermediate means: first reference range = 1.31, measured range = 1.22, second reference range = 1.29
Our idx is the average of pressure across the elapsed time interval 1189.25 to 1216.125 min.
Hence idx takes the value 1.32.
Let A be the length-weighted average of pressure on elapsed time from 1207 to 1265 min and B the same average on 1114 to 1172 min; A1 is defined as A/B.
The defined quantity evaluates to 1.04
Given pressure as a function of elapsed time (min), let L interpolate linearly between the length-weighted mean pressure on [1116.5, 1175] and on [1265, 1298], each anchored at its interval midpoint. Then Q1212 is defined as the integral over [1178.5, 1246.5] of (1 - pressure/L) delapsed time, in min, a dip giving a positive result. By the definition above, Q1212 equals -3.8 min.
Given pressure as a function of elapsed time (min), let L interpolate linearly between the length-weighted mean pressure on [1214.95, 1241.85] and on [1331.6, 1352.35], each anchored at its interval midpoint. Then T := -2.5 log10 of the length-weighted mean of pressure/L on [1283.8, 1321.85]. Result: 0.06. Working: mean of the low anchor 1.36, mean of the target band 1.25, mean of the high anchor 1.3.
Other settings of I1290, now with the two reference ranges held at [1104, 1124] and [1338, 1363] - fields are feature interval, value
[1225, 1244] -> -0.06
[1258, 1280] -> 0.03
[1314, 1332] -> 0.04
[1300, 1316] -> 0.05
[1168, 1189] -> 0.01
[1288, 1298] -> 0.05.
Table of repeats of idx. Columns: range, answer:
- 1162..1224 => 1.31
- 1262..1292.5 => 1.23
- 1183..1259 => 1.34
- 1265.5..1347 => 1.25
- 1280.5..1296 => 1.22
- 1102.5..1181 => 1.31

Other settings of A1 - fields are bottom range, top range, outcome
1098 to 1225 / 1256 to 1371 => 0.97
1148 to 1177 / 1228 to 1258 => 1.05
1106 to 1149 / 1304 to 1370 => 0.99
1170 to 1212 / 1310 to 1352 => 0.99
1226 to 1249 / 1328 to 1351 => 0.93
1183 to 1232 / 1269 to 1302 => 0.92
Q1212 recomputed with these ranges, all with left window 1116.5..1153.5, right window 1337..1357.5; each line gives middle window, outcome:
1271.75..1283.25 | 1.1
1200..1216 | 0.0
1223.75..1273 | -0.9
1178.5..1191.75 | 0.3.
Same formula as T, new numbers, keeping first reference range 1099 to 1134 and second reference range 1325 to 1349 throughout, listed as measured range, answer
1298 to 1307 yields 0.04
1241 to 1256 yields -0.08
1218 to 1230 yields -0.04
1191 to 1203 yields -0.01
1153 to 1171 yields -0.02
